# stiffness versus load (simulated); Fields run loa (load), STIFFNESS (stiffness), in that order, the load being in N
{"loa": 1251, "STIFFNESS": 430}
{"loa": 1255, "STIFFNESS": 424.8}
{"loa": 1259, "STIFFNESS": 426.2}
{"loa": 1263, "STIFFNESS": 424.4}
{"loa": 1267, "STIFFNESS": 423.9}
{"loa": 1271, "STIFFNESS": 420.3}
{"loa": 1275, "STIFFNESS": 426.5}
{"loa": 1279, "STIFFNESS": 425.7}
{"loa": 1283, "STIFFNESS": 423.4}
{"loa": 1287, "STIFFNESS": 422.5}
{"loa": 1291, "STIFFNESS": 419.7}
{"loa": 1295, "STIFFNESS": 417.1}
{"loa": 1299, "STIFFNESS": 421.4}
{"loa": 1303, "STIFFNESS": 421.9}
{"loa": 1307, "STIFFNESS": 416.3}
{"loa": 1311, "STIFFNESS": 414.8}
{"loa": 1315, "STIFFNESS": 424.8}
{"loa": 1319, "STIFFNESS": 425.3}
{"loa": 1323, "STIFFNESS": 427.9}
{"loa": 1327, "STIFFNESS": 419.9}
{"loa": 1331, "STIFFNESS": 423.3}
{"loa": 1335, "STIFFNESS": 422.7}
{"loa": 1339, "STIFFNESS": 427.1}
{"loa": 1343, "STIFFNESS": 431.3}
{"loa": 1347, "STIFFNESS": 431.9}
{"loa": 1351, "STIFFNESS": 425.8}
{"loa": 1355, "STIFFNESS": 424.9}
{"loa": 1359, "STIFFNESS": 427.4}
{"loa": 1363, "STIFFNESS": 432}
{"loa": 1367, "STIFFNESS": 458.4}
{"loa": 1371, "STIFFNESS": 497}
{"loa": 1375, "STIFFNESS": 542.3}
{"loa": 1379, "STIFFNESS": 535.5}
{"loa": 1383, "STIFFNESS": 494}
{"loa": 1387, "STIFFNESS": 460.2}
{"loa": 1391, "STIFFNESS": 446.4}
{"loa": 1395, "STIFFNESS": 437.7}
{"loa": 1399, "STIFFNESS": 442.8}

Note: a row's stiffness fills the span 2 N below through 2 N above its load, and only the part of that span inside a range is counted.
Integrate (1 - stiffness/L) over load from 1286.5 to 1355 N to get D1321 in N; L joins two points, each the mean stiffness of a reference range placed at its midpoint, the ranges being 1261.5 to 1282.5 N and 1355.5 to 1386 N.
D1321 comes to 4.30 N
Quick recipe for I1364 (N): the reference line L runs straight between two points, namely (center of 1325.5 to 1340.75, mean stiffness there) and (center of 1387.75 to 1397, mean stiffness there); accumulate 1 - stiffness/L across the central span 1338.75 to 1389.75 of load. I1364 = -3.15 N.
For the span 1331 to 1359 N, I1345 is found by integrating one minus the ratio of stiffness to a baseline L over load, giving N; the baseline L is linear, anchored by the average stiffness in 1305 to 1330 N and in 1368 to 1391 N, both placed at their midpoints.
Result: 1.8 N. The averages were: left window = 422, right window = 499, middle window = 427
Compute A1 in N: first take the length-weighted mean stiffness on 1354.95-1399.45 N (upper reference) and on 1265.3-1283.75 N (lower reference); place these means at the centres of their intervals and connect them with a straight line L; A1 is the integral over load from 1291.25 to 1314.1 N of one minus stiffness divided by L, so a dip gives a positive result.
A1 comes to 0.92 N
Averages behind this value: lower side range 424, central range 419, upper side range 469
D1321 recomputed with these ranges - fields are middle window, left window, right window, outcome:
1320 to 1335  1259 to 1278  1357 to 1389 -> 1.1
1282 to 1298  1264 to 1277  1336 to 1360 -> 0.2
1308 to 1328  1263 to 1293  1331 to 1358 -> 0.1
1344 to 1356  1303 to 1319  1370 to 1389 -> 1.0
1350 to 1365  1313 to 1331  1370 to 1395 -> 1.2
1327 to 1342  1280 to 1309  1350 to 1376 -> 0.6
